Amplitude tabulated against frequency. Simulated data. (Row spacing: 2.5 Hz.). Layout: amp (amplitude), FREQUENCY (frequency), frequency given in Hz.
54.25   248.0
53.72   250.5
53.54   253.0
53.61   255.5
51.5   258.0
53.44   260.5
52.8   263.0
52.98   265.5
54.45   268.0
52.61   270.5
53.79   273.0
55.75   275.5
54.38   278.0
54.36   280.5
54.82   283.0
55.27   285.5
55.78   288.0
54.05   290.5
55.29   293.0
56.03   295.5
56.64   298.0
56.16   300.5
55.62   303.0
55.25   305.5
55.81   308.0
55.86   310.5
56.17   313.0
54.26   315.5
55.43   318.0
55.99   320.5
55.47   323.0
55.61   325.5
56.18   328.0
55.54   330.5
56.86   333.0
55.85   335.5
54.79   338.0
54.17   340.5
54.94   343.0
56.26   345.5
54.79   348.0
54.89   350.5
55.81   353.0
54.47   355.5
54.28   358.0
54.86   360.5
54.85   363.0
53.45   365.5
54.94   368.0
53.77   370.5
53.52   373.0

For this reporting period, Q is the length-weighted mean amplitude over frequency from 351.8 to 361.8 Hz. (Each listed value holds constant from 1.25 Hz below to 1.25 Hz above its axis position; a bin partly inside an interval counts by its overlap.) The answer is 54.9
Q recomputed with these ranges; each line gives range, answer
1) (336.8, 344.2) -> 54.6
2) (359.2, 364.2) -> 54.8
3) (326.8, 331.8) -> 55.9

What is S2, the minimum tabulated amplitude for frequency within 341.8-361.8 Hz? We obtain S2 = 54.28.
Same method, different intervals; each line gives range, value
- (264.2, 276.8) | 52.61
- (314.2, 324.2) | 54.26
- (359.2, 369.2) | 53.45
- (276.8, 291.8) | 54.05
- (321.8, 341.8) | 54.17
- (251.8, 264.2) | 51.5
